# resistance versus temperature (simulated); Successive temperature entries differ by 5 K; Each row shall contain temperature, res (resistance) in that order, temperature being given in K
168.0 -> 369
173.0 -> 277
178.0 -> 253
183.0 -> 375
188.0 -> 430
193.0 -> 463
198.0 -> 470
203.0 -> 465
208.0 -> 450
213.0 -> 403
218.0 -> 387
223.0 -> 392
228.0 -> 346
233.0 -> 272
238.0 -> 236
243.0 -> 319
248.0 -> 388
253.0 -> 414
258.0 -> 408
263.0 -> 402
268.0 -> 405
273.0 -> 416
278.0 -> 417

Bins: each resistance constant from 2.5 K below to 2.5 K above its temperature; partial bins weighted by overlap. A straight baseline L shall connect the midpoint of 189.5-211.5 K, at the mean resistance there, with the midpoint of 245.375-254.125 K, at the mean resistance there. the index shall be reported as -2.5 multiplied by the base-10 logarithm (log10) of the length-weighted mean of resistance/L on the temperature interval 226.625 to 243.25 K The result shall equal 0.406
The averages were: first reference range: 458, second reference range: 398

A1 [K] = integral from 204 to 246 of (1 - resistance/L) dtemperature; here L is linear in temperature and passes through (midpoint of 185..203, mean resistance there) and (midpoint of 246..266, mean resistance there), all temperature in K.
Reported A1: 7.31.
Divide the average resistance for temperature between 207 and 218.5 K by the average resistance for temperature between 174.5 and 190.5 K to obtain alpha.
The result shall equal 1.19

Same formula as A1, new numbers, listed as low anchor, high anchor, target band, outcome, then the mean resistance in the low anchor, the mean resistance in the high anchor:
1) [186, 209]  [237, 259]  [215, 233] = 1.9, 457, 357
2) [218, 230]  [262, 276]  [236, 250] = 2.7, 374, 409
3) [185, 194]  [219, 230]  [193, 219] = -2.0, 440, 372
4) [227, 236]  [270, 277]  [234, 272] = -0.5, 299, 415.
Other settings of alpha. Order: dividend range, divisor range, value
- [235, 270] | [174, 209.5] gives 0.90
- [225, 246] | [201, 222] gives 0.70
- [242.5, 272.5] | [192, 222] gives 0.91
